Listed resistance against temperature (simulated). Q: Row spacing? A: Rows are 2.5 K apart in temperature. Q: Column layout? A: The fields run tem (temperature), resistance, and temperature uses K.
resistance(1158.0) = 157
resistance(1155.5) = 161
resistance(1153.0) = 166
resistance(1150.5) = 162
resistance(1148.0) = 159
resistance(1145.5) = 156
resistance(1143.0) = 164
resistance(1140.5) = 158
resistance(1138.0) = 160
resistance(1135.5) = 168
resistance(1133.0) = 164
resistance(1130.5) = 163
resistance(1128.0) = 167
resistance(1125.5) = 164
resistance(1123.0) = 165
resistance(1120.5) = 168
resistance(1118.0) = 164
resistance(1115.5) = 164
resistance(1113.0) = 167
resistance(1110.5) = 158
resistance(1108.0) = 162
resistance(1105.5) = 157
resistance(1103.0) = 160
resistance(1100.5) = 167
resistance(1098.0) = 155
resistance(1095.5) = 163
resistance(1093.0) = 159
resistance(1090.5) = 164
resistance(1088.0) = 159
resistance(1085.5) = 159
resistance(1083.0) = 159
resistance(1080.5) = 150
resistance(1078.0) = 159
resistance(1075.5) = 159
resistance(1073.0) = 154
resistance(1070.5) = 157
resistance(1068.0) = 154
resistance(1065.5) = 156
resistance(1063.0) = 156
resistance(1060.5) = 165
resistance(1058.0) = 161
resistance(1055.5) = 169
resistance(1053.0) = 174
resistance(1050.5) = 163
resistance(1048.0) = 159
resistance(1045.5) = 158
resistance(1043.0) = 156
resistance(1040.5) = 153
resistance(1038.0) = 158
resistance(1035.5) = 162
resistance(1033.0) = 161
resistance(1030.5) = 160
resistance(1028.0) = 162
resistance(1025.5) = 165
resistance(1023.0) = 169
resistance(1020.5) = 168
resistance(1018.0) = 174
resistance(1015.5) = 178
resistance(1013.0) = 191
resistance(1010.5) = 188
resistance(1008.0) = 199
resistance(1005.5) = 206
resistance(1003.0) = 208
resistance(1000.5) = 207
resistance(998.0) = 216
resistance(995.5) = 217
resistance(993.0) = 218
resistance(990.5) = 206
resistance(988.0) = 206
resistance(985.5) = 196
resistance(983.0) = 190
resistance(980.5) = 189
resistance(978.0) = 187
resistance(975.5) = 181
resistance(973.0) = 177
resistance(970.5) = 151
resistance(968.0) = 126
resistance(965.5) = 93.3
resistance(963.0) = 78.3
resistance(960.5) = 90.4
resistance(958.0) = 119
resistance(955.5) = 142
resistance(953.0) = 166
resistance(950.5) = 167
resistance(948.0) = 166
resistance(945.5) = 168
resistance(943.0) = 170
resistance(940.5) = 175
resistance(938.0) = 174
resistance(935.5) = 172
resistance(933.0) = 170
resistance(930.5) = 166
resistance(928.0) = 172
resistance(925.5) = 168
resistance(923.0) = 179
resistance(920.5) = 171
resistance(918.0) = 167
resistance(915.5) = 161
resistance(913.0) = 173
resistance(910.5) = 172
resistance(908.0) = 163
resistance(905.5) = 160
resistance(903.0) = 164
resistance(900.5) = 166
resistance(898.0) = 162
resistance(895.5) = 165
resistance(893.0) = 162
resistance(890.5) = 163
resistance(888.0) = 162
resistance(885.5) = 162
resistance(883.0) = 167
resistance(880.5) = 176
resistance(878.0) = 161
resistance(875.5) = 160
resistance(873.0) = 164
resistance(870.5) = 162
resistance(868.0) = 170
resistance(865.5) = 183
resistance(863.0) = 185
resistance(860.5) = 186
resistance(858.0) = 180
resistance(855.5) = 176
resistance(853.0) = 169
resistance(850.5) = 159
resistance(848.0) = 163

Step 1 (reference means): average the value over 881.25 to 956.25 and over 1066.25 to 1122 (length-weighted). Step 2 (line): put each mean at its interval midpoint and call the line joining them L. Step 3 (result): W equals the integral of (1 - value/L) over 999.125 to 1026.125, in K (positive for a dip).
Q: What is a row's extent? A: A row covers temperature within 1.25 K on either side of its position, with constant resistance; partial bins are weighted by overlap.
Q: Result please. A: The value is -4.0 K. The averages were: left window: 167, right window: 160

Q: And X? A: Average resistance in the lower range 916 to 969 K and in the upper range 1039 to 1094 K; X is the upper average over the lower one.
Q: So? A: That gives 1.04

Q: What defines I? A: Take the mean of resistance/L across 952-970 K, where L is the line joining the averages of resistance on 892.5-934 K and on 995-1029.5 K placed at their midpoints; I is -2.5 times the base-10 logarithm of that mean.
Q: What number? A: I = 0.45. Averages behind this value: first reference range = 167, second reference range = 188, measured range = 117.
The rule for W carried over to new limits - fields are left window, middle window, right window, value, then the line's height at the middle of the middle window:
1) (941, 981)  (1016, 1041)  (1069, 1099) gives -1.7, 153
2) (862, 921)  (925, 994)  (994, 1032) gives 5.7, 178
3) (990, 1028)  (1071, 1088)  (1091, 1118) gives 1.3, 170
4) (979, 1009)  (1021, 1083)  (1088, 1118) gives 7.3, 182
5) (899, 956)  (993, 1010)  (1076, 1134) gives -4.5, 165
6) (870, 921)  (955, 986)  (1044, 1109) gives 3.1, 163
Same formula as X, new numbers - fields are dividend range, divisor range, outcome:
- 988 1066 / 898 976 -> 1.13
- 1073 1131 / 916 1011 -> 0.94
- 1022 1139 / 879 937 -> 0.96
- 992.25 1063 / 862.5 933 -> 1.06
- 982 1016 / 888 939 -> 1.21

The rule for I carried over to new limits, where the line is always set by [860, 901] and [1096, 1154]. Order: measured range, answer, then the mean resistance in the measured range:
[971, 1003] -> -0.20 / 198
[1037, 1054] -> 0.03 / 160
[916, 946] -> -0.03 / 171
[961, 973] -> 0.37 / 118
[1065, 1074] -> 0.06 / 155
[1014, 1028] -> -0.04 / 170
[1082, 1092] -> 0.02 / 160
